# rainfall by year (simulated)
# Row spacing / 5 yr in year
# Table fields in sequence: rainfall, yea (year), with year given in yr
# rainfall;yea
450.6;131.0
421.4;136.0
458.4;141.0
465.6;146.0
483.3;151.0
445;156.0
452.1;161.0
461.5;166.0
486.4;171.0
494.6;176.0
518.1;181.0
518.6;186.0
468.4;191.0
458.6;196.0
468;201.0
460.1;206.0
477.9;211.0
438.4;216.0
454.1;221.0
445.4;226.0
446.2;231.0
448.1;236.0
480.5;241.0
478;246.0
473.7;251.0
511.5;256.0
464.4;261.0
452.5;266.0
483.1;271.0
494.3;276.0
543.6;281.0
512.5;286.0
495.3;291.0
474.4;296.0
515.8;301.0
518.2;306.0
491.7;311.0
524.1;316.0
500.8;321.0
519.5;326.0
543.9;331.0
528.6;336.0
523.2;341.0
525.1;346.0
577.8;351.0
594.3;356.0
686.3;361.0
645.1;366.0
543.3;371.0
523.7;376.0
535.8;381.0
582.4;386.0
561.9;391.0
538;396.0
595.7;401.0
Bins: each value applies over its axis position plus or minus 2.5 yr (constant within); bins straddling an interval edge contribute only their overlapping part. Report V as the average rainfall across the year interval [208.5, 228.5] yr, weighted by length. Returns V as 454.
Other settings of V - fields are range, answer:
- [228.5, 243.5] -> 458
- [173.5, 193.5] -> 500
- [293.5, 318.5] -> 505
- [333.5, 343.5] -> 526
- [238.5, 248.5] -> 479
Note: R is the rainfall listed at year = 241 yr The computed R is 480.5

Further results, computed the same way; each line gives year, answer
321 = 500.8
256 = 511.5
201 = 468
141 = 458.4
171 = 486.4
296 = 474.4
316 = 524.1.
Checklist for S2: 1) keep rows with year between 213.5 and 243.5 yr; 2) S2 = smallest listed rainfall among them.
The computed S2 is 438.4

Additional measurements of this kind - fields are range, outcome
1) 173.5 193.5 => 468.4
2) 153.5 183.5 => 445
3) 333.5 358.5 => 523.2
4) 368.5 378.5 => 523.7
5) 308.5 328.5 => 491.7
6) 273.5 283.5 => 494.3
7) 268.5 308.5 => 474.4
